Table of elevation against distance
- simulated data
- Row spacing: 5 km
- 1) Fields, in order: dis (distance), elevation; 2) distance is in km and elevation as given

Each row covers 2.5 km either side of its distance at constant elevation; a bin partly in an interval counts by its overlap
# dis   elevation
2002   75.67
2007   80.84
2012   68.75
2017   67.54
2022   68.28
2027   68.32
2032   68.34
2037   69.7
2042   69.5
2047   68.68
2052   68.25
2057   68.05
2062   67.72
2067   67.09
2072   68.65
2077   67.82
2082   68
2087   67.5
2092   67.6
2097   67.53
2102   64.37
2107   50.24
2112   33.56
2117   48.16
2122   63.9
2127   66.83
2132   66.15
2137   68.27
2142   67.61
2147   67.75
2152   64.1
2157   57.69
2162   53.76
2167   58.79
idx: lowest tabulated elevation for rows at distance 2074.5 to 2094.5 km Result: 67.5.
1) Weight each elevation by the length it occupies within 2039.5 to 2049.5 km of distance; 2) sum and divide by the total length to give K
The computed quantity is 69.1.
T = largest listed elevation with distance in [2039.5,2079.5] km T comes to 69.5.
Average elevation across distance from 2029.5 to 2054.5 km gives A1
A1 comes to 68.9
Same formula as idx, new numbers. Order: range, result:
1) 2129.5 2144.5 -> 66.15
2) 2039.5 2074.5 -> 67.09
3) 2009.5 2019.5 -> 67.54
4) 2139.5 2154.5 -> 64.1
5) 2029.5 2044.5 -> 68.34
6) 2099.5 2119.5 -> 33.56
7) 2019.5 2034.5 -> 68.28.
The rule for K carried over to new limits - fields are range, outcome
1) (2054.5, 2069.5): 67.6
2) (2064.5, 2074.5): 67.9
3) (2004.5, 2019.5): 72.4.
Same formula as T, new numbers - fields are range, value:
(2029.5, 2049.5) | 69.7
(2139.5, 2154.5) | 67.75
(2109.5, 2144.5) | 68.27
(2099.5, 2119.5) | 64.37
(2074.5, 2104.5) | 68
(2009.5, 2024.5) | 68.75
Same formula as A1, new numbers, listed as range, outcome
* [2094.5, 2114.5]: 53.9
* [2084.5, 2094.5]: 67.5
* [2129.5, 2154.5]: 66.8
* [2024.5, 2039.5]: 68.8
